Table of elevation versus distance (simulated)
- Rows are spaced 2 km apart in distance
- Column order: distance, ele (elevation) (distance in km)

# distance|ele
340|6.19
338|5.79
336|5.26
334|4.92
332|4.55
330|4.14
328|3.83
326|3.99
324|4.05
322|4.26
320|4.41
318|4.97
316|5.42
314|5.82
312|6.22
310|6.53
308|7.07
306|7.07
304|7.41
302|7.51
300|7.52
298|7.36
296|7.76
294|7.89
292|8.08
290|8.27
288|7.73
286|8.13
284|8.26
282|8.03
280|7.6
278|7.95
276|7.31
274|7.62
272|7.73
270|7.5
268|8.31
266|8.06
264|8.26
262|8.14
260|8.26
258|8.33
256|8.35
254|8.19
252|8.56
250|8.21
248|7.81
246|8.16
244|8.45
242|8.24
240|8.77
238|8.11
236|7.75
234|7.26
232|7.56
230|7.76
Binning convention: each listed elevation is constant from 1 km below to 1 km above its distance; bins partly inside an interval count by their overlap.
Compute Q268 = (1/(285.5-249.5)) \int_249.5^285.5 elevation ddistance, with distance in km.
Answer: 8.04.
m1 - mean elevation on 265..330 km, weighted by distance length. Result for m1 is 6.82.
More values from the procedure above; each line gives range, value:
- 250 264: 8.29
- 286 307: 7.68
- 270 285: 7.77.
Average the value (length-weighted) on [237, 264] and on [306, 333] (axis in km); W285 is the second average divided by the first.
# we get 0.62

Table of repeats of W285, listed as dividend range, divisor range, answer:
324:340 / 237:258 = 0.57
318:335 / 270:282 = 0.56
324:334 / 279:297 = 0.53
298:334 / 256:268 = 0.68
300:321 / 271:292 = 0.80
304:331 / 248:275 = 0.65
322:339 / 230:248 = 0.57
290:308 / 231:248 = 0.95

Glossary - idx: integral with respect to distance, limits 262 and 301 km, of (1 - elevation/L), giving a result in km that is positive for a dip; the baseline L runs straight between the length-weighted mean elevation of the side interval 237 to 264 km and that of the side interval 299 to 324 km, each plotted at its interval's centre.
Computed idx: -3.9 km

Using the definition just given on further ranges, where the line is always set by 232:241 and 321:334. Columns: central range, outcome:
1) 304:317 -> -4.1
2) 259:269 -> -2.1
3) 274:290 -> -4.8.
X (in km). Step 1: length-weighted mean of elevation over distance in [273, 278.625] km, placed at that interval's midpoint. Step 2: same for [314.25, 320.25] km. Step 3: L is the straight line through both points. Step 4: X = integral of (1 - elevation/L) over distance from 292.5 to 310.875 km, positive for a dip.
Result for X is -4.0 km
